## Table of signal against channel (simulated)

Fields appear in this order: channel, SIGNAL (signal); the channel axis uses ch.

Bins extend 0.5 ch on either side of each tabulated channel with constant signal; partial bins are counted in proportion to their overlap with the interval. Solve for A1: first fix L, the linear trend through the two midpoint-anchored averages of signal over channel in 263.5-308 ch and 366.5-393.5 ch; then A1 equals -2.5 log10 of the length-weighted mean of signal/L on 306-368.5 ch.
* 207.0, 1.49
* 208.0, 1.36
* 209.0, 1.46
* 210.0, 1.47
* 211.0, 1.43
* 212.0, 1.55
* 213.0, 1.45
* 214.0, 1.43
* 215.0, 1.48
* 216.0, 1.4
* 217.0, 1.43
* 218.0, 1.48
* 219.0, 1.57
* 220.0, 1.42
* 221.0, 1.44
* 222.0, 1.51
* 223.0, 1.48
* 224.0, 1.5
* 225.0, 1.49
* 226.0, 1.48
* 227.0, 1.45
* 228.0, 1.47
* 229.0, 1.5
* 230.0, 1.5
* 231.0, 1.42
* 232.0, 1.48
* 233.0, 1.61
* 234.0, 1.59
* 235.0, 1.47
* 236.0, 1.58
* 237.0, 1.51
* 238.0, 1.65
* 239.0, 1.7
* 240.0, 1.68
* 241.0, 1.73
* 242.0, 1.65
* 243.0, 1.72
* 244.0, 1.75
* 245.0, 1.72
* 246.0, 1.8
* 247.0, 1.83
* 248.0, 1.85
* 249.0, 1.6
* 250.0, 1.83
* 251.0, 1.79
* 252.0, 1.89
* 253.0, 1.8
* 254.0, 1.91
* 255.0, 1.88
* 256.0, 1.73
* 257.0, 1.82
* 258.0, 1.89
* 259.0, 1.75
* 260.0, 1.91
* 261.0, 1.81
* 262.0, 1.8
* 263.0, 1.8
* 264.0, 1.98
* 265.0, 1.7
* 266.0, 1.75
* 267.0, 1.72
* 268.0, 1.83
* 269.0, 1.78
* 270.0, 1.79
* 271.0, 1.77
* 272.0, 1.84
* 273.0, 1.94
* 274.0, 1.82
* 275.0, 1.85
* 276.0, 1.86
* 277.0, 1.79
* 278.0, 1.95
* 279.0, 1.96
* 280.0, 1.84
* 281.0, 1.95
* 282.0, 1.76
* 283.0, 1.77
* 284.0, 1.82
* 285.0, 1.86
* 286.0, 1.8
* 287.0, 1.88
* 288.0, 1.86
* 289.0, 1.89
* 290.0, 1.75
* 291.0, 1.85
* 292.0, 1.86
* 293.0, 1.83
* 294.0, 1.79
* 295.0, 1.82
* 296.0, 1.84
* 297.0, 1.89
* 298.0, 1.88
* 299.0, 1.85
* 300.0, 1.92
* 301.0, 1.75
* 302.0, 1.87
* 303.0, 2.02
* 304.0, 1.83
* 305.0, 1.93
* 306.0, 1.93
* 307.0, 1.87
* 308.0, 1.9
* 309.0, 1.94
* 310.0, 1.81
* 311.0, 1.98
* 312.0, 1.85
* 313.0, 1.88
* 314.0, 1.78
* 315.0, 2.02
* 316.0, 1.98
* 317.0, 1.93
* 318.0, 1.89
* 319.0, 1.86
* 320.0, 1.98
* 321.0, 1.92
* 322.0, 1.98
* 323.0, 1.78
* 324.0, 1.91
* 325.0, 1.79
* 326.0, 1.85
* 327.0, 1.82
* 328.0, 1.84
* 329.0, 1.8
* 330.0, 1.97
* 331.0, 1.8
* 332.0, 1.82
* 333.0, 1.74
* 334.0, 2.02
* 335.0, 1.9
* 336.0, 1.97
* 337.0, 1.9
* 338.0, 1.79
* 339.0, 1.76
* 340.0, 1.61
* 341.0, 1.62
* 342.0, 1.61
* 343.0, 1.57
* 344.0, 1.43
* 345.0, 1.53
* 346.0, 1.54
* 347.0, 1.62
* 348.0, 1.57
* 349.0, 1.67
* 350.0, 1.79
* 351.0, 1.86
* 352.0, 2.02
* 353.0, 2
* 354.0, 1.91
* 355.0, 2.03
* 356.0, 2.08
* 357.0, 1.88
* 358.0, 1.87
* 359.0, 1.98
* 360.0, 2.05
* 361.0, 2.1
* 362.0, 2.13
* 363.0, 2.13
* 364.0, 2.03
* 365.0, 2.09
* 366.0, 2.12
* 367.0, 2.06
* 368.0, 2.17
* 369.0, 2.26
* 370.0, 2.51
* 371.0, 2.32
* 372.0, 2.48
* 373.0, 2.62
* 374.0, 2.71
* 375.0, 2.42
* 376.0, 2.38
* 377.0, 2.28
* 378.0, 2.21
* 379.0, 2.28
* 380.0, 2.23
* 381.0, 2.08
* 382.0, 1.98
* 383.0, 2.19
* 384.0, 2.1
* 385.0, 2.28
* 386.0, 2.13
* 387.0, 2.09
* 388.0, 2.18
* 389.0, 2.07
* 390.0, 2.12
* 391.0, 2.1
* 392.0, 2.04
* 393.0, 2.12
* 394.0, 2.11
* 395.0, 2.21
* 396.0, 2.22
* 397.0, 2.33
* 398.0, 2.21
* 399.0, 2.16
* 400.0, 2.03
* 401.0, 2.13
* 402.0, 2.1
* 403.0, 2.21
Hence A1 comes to 0.10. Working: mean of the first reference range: 1.85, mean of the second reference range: 2.24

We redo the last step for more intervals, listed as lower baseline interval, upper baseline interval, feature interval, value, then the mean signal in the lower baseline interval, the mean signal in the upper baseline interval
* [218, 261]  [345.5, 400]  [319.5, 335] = 0.05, 1.65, 2.11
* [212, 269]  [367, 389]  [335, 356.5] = 0.21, 1.65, 2.27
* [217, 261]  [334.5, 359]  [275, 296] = -0.09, 1.65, 1.78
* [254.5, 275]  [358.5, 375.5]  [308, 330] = 0.09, 1.82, 2.25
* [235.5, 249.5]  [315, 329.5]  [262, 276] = -0.03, 1.7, 1.89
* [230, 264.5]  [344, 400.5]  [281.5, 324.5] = 0.01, 1.73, 2.1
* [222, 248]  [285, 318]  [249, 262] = -0.09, 1.59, 1.87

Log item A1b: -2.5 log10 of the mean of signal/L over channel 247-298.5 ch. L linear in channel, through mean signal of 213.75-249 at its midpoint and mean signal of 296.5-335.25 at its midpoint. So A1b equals -0.07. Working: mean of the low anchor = 1.57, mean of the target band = 1.83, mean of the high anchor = 1.88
